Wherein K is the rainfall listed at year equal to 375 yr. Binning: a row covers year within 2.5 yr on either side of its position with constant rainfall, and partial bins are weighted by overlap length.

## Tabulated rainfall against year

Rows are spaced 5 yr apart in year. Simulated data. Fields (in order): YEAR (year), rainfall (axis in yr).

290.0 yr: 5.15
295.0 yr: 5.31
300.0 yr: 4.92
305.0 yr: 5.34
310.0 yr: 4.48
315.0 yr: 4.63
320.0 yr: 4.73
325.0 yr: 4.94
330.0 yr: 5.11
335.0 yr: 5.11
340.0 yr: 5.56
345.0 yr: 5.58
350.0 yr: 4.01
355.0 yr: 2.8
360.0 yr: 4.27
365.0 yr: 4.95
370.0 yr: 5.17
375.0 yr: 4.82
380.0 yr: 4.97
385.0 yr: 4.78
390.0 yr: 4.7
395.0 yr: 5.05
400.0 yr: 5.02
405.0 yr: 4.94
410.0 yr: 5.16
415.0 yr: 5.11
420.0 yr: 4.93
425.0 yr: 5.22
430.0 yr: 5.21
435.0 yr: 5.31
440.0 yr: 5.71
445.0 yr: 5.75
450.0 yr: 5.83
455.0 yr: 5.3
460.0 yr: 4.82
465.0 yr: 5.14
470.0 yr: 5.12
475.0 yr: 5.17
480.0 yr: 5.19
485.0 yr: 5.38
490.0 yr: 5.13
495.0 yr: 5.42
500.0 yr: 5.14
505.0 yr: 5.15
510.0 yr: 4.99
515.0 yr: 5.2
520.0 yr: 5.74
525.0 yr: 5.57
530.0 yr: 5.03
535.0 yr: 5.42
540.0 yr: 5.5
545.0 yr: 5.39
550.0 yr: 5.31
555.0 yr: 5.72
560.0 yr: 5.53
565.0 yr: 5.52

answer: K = 4.82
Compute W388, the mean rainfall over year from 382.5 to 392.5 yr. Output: 4.74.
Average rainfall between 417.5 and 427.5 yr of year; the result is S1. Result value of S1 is 5.08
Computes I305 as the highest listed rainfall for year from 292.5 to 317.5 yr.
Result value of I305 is 5.34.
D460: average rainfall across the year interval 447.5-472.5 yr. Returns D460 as 5.24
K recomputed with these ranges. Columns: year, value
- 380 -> 4.97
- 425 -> 5.22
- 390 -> 4.7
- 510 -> 4.99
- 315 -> 4.63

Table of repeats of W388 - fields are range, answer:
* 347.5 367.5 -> 4.01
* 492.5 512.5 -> 5.18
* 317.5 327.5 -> 4.84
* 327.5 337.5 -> 5.11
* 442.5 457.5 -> 5.63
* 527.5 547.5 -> 5.33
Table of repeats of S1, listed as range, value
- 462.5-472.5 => 5.13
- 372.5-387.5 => 4.86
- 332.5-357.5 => 4.61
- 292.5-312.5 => 5.01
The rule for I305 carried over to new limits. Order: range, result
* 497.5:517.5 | 5.2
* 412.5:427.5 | 5.22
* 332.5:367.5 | 5.58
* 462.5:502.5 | 5.42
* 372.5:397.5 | 5.05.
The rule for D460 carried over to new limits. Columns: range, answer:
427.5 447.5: 5.49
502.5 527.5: 5.33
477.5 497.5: 5.28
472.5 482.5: 5.18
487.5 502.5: 5.23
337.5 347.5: 5.57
